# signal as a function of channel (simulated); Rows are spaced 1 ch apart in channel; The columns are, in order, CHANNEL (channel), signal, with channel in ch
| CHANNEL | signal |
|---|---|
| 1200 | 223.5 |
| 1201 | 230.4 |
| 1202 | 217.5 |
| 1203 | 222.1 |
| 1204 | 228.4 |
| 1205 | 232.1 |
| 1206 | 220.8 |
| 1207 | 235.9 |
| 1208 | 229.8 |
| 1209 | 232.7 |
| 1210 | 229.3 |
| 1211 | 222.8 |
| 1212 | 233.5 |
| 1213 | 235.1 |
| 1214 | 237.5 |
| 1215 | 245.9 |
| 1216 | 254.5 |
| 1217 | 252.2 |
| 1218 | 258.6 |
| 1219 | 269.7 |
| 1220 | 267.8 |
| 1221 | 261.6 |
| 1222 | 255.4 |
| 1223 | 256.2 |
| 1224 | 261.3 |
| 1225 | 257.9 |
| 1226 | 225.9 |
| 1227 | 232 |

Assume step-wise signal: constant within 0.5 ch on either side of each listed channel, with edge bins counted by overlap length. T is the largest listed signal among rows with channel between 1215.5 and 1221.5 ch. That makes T 269.7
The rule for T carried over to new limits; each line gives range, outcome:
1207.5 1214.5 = 237.5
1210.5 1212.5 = 233.5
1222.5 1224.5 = 261.3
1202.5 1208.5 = 235.9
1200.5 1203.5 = 230.4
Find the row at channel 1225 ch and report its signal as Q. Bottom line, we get 257.9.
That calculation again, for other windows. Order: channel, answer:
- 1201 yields 230.4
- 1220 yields 267.8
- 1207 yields 235.9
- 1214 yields 237.5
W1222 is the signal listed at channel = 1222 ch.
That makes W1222 255.4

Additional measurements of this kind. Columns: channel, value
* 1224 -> 261.3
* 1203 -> 222.1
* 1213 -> 235.1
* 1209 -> 232.7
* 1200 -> 223.5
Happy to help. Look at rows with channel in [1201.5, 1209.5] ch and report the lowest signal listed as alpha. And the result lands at 217.5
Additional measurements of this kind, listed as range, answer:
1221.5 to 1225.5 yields 255.4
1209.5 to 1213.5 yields 222.8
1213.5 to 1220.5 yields 237.5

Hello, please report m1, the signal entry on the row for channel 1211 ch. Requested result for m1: 222.8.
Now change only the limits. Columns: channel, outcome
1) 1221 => 261.6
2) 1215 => 245.9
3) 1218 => 258.6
